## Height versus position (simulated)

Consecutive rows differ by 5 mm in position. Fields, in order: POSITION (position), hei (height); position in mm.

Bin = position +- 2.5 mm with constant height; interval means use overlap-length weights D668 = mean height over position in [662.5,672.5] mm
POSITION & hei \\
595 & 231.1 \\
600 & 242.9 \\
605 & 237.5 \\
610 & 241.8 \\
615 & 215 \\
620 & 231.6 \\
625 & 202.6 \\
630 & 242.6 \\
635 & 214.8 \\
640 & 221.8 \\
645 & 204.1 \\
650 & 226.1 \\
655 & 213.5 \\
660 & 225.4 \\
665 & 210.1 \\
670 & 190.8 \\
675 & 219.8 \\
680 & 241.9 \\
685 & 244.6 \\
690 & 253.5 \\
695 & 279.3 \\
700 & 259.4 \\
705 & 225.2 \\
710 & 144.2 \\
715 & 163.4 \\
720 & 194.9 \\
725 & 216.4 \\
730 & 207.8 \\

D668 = 200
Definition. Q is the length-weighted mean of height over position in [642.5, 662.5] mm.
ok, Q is 217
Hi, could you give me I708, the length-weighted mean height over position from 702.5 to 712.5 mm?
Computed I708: 185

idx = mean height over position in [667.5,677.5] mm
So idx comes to 205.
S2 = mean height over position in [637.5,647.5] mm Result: 213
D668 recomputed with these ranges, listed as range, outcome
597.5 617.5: 234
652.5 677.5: 212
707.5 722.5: 168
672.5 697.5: 248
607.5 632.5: 227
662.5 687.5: 221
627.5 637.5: 229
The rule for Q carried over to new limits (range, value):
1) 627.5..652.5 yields 222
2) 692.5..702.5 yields 269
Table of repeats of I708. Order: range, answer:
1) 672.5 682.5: 231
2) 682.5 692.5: 249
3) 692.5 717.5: 214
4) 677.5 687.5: 243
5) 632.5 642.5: 218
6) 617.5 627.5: 217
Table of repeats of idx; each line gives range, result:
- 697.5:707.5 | 242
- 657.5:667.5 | 218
